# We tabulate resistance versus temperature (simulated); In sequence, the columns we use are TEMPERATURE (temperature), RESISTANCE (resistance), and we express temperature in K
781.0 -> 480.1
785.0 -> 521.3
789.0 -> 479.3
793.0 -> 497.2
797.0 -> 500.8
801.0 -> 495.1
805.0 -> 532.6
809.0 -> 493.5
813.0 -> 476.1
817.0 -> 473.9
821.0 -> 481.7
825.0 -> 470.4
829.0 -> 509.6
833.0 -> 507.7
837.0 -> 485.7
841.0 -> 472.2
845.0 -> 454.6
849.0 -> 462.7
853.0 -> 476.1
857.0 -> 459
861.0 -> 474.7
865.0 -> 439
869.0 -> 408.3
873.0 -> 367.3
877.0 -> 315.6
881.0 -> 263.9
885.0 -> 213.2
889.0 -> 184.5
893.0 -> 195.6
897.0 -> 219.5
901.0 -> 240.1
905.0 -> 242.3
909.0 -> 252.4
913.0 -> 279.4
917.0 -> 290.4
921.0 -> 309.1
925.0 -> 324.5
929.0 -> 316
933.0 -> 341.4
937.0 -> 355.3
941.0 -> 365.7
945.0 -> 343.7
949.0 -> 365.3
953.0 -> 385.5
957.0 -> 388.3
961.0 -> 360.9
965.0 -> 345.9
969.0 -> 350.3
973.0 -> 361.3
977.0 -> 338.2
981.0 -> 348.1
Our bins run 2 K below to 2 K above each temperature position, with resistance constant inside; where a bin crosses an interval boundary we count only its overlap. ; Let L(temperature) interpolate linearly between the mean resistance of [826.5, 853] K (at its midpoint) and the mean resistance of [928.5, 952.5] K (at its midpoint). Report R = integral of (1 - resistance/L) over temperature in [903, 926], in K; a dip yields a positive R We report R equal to 6.2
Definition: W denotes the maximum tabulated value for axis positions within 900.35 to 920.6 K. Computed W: 290.4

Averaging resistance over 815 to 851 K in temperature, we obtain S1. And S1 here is 480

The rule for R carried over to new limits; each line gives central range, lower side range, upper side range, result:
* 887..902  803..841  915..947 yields 6.9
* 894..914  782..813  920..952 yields 7.2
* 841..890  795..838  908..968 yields 5.6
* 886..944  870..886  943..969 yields 9.4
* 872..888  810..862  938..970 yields 5.8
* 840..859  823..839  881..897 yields -3.0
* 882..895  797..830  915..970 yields 6.5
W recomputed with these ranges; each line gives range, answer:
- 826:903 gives 509.6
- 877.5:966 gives 388.3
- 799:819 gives 532.6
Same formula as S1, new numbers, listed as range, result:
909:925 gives 292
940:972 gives 363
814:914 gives 376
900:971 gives 327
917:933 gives 316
